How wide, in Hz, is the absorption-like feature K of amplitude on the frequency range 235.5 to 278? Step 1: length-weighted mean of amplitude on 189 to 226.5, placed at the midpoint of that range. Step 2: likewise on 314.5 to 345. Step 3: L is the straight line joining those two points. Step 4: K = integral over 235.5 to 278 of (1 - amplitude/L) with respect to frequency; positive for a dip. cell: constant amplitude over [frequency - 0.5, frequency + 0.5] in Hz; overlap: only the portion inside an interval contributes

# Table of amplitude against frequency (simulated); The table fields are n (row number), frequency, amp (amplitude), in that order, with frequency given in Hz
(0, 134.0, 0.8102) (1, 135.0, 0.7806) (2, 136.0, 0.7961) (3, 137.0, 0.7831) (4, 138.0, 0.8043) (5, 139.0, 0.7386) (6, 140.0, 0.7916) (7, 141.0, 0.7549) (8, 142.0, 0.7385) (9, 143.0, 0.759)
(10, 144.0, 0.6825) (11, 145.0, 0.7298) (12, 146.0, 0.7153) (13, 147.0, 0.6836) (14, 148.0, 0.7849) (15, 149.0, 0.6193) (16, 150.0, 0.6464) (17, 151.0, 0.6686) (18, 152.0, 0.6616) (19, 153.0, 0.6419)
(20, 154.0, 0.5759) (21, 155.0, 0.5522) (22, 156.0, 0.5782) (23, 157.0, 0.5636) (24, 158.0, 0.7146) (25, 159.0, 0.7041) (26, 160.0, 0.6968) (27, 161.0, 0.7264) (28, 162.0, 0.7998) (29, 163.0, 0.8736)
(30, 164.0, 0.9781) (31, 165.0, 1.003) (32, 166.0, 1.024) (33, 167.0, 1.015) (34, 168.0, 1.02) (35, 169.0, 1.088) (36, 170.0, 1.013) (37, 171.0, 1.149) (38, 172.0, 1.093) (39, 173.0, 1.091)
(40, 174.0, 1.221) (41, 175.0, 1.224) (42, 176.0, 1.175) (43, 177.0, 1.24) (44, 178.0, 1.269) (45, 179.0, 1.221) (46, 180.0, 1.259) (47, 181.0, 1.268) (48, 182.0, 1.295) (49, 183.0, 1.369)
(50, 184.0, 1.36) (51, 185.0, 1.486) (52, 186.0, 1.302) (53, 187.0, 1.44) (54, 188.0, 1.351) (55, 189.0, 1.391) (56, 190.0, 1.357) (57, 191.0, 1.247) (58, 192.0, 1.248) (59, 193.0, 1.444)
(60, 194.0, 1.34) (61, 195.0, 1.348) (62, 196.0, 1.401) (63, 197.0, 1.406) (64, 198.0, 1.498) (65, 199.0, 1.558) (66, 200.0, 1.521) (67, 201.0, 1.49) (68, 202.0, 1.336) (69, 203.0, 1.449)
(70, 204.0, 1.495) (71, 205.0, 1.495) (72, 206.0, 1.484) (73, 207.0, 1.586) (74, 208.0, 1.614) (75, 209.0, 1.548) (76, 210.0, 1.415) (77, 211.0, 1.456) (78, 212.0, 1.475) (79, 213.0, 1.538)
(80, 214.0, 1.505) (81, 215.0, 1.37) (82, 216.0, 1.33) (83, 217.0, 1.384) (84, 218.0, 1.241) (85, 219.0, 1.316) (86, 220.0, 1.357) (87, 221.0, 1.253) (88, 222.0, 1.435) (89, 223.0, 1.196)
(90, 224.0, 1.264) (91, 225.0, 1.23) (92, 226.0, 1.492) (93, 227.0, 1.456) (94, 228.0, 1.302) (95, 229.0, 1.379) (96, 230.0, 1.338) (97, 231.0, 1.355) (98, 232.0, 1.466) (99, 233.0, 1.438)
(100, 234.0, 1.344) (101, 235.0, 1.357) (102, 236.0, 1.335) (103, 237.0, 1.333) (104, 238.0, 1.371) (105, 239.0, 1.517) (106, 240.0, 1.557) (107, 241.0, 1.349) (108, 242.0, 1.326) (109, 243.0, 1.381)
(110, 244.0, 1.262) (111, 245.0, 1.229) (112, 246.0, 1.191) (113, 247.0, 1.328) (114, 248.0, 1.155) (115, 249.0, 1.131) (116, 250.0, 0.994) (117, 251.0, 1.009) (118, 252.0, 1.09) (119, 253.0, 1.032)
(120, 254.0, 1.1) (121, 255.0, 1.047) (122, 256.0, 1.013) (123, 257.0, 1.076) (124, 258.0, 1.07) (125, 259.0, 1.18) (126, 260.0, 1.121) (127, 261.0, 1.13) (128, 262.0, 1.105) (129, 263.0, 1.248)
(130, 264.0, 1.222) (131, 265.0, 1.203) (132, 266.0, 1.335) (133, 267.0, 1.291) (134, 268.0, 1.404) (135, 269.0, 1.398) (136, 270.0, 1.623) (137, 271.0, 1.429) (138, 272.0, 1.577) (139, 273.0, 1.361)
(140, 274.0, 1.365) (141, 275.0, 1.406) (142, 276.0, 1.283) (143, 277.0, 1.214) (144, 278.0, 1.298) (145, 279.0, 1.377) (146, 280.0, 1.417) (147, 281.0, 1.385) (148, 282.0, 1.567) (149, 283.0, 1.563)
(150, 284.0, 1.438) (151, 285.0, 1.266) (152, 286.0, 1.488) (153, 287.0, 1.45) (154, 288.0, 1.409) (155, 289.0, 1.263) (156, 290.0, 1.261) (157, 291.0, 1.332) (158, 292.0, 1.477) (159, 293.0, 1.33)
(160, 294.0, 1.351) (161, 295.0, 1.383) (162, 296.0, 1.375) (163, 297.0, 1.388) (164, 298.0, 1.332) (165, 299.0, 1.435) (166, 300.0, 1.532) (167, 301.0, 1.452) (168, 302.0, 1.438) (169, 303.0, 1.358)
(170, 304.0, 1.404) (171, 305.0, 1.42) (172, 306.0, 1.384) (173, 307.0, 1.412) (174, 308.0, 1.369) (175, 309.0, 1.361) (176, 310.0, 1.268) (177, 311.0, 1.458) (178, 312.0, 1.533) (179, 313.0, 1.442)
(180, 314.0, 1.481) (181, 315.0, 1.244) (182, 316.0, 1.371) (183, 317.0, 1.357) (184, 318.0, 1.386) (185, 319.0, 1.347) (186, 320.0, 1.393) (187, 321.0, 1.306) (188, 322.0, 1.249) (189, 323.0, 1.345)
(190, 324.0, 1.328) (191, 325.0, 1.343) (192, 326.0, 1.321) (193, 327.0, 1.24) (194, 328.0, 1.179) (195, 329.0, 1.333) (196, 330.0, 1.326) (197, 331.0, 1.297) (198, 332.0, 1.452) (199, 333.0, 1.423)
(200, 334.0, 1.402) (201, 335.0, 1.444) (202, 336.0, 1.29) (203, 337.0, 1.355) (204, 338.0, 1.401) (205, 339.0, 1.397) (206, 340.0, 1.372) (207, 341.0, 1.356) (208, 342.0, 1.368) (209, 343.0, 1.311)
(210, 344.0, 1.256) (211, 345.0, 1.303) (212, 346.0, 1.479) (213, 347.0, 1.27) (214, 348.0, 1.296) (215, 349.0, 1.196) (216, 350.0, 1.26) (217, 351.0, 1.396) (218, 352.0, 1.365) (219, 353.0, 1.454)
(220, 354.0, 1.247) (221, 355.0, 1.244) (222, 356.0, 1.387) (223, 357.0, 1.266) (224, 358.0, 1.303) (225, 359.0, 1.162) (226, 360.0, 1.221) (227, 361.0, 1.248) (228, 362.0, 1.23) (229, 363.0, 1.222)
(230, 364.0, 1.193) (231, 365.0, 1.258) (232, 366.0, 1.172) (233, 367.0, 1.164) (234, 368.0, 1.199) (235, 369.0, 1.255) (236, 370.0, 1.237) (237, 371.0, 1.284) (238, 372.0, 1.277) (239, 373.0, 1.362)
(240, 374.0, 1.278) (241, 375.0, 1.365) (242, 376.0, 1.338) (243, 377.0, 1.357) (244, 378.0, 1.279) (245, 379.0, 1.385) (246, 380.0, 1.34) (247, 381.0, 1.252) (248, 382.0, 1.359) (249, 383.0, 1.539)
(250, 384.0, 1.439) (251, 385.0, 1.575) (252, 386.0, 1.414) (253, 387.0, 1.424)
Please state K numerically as 3.8 Hz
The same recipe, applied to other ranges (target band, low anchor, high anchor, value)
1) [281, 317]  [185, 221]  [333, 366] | -1.4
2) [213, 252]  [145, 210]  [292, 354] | -3.4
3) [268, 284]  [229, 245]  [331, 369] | -0.8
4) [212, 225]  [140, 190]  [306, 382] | -3.4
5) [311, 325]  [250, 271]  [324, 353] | -0.8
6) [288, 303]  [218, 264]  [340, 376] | -1.3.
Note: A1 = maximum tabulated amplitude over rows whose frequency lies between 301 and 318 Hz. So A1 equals 1.533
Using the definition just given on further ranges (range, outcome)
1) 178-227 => 1.614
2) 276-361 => 1.567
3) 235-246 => 1.557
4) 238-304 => 1.623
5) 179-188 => 1.486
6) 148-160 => 0.7849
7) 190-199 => 1.558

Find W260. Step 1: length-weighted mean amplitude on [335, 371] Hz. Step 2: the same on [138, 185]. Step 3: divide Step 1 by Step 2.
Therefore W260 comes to 1.4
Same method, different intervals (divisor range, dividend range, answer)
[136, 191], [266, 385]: 1.41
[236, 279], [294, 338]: 1.09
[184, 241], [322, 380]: 0.93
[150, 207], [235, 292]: 1.13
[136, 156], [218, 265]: 1.79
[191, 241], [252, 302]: 0.94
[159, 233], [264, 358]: 1.05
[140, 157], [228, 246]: 2.02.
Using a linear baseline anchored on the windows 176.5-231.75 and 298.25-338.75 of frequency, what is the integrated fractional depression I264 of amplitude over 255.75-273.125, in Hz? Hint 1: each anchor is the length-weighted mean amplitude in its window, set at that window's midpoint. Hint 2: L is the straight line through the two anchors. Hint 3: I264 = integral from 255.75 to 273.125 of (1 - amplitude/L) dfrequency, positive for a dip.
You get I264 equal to 1.4 Hz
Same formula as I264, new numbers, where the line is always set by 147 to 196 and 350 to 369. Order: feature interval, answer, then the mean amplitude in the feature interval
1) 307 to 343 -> -4.0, 1.36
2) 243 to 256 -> 0.0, 1.14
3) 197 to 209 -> -4.7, 1.5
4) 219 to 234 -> -3.3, 1.35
